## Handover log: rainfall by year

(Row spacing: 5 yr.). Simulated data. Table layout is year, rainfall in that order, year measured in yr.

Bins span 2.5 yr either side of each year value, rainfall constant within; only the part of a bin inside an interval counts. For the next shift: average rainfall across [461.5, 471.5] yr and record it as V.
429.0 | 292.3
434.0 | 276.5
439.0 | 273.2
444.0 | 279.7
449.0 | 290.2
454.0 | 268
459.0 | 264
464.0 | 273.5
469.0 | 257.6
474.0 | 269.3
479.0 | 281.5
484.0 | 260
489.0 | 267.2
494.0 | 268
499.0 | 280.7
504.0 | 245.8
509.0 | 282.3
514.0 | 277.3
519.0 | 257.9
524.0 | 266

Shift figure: 266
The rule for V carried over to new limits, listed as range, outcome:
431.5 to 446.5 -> 276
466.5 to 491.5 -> 267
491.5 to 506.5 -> 265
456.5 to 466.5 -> 269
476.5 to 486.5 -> 271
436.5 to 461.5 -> 275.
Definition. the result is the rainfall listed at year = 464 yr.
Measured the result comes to 273.5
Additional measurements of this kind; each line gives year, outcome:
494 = 268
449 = 290.2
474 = 269.3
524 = 266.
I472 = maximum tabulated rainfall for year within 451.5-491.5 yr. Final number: 281.5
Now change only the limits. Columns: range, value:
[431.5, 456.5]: 290.2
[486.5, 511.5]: 282.3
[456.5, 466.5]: 273.5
